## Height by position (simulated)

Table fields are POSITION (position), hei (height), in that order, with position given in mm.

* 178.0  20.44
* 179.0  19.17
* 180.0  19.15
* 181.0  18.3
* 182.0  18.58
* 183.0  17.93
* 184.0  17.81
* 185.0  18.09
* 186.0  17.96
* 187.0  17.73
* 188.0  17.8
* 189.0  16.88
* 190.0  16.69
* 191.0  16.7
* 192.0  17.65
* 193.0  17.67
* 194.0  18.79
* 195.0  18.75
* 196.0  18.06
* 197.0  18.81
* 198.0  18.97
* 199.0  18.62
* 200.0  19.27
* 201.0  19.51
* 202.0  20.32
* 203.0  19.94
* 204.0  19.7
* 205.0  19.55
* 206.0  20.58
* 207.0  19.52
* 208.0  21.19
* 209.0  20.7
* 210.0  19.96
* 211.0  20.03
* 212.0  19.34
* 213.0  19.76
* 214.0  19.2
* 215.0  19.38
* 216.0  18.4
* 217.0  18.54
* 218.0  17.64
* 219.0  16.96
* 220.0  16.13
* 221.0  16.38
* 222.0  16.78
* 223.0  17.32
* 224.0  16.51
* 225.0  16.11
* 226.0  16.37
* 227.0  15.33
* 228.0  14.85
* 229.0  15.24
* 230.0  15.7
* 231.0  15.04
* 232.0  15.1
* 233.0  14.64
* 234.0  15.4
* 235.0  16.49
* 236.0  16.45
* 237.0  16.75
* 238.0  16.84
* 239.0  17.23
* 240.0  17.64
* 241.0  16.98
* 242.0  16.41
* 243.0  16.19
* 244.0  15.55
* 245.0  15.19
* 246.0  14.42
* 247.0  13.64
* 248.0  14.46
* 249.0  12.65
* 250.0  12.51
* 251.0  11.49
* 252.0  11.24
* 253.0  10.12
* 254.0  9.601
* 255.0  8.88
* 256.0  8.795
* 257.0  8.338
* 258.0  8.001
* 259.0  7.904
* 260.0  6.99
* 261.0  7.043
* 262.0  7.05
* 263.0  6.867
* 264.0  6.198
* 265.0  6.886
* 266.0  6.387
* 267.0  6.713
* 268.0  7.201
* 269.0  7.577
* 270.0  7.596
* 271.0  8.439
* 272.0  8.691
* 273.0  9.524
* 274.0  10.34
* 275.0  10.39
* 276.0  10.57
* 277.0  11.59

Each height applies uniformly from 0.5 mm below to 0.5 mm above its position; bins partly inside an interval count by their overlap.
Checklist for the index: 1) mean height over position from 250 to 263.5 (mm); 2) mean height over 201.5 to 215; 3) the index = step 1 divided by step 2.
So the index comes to 0.44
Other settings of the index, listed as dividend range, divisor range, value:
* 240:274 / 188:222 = 0.55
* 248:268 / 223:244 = 0.54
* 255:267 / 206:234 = 0.42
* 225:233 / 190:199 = 0.85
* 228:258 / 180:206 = 0.76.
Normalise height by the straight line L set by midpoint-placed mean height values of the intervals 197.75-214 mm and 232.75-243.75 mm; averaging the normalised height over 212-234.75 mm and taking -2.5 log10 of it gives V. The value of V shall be 0.08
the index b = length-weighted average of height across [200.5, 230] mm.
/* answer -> 18.3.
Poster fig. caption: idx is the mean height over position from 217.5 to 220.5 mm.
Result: 16.9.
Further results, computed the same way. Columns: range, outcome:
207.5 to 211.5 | 20.5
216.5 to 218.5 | 18.1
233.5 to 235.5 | 15.9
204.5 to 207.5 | 19.9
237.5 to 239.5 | 17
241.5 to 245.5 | 15.8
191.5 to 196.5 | 18.2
